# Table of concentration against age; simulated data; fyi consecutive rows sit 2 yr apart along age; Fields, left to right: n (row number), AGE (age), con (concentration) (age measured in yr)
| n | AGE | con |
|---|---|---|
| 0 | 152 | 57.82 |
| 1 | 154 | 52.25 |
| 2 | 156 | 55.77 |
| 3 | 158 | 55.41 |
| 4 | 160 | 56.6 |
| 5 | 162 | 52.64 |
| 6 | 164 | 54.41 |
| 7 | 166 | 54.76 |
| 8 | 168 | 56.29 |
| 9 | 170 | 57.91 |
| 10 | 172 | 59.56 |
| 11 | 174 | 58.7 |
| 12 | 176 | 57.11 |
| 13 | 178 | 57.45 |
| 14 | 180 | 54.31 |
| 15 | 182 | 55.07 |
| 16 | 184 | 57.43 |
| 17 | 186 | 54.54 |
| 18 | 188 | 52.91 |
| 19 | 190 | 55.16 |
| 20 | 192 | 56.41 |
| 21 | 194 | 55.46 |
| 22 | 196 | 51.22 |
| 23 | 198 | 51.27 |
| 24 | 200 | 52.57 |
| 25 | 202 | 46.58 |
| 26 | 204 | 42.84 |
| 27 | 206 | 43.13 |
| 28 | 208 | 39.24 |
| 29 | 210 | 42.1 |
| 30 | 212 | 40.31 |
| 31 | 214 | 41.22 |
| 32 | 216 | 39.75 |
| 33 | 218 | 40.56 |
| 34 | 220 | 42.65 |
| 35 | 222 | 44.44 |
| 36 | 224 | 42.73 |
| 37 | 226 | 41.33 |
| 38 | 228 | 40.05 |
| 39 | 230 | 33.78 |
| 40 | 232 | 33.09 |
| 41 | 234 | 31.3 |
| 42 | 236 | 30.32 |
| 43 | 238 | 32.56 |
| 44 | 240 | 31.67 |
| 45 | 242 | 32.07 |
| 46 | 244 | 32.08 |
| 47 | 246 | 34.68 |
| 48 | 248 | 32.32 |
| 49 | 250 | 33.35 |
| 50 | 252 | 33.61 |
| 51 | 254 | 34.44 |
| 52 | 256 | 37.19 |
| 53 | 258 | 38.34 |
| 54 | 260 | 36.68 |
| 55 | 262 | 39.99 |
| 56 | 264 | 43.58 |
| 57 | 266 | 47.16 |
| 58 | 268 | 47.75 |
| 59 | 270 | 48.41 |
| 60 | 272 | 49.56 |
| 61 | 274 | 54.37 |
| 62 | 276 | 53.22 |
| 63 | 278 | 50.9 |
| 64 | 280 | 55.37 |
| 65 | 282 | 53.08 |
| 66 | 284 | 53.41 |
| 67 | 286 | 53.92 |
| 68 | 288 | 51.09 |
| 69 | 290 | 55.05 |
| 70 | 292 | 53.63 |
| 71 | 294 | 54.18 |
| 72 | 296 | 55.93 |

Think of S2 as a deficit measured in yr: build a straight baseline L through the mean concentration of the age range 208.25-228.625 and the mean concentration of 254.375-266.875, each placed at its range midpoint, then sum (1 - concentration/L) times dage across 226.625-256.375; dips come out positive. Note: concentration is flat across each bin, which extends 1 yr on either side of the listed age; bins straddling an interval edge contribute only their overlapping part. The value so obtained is 5.3 yr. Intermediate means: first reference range 41.5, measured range 33.5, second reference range 40.1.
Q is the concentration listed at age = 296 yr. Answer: 55.93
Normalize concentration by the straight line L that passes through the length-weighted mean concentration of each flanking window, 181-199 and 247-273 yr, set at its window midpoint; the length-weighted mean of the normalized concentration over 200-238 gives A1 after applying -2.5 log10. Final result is 0.215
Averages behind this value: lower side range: 54.4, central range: 39.9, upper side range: 40.2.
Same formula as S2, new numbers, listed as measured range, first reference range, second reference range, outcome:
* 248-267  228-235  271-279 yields 2.9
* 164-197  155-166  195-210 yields -3.3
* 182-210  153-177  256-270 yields 0.7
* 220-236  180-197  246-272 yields 2.9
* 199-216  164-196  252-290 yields 3.2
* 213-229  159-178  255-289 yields 3.2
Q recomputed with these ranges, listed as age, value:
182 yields 55.07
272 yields 49.56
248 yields 32.32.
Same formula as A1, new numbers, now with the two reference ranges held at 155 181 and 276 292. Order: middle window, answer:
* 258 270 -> 0.24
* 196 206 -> 0.15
